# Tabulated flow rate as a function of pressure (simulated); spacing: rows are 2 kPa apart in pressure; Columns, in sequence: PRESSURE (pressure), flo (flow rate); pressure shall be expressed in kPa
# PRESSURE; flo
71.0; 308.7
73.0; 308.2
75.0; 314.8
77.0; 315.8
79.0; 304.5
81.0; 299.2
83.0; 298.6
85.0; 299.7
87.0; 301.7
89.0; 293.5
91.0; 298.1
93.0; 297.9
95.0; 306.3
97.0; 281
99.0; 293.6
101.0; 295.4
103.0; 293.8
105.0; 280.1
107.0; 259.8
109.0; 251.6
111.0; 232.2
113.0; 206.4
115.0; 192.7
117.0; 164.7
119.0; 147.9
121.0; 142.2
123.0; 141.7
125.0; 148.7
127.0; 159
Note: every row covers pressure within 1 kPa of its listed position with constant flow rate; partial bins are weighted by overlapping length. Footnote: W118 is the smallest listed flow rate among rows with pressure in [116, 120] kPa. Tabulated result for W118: 147.9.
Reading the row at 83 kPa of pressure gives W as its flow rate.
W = 298.6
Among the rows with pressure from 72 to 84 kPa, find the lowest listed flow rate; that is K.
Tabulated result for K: 298.6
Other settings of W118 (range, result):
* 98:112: 232.2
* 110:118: 164.7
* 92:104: 281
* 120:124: 141.7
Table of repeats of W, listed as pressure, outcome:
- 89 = 293.5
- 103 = 293.8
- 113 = 206.4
